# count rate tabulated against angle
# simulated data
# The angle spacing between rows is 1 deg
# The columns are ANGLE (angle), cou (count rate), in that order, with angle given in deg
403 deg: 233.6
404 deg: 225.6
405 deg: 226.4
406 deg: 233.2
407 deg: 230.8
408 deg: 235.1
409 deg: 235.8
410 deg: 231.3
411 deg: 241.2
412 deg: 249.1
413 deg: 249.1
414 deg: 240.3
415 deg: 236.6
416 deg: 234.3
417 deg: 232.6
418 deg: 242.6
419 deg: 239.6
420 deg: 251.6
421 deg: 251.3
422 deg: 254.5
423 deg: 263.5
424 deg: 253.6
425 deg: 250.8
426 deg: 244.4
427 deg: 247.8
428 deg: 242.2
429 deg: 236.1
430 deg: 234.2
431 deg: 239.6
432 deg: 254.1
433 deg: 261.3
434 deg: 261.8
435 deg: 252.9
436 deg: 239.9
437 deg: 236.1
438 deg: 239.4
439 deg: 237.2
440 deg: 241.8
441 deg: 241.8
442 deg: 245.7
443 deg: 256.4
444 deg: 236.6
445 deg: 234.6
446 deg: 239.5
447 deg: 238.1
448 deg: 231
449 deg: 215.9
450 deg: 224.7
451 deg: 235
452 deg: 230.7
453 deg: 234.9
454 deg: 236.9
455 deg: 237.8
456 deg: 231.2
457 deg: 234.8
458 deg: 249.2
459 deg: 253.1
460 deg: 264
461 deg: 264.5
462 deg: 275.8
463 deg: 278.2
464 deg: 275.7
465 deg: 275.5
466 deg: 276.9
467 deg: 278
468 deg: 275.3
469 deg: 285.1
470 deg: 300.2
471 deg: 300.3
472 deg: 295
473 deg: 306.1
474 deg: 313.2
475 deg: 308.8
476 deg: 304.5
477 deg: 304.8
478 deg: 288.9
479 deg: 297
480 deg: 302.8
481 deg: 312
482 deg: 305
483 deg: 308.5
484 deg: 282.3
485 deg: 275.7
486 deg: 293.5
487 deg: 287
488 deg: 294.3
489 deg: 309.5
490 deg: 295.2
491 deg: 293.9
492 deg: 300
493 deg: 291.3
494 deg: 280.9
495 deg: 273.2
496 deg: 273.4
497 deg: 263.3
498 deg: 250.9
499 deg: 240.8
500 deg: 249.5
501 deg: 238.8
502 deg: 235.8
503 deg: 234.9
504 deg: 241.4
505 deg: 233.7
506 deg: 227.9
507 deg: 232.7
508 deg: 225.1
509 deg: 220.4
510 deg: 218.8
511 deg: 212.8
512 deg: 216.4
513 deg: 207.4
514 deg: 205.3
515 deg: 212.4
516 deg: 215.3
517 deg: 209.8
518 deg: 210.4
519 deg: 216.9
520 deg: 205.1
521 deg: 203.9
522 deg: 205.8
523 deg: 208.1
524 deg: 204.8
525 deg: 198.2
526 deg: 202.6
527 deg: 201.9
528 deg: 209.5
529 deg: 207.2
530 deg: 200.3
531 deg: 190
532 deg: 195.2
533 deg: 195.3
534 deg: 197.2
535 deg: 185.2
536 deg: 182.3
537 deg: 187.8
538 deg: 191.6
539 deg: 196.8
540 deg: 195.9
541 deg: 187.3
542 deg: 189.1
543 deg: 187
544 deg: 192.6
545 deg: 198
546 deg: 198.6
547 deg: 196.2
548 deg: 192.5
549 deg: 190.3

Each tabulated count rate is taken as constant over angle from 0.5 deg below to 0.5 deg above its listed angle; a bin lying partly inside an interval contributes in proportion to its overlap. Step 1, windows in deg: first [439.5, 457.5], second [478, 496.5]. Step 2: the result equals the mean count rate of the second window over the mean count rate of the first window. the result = 1.24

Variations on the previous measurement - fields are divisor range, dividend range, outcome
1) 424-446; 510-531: 0.85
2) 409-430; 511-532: 0.85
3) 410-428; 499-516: 0.92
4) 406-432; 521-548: 0.81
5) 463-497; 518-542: 0.68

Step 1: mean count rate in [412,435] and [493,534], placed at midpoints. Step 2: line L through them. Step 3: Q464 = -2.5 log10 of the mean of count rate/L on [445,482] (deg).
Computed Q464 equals -0.14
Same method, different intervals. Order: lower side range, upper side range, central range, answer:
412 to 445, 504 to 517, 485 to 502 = -0.22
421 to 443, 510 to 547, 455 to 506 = -0.23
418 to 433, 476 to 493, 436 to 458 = 0.13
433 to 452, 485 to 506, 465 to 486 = -0.15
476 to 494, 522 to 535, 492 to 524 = 0.06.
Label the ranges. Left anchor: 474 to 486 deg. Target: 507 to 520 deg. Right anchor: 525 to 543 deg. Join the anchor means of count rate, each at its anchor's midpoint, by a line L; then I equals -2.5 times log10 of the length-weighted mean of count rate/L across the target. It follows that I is 0.10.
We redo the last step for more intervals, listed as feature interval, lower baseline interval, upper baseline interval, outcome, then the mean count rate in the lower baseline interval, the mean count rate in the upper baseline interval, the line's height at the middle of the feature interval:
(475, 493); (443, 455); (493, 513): -0.24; 234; 241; 238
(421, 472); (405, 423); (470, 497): 0.06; 241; 296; 266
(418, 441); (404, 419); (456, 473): 0.01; 237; 274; 249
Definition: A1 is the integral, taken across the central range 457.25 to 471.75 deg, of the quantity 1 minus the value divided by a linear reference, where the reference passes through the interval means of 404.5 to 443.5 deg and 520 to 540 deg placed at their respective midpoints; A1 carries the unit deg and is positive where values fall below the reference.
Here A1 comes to -3.1 deg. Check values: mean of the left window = 243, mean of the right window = 198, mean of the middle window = 275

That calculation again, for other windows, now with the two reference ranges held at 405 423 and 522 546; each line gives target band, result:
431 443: -0.7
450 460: -0.6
